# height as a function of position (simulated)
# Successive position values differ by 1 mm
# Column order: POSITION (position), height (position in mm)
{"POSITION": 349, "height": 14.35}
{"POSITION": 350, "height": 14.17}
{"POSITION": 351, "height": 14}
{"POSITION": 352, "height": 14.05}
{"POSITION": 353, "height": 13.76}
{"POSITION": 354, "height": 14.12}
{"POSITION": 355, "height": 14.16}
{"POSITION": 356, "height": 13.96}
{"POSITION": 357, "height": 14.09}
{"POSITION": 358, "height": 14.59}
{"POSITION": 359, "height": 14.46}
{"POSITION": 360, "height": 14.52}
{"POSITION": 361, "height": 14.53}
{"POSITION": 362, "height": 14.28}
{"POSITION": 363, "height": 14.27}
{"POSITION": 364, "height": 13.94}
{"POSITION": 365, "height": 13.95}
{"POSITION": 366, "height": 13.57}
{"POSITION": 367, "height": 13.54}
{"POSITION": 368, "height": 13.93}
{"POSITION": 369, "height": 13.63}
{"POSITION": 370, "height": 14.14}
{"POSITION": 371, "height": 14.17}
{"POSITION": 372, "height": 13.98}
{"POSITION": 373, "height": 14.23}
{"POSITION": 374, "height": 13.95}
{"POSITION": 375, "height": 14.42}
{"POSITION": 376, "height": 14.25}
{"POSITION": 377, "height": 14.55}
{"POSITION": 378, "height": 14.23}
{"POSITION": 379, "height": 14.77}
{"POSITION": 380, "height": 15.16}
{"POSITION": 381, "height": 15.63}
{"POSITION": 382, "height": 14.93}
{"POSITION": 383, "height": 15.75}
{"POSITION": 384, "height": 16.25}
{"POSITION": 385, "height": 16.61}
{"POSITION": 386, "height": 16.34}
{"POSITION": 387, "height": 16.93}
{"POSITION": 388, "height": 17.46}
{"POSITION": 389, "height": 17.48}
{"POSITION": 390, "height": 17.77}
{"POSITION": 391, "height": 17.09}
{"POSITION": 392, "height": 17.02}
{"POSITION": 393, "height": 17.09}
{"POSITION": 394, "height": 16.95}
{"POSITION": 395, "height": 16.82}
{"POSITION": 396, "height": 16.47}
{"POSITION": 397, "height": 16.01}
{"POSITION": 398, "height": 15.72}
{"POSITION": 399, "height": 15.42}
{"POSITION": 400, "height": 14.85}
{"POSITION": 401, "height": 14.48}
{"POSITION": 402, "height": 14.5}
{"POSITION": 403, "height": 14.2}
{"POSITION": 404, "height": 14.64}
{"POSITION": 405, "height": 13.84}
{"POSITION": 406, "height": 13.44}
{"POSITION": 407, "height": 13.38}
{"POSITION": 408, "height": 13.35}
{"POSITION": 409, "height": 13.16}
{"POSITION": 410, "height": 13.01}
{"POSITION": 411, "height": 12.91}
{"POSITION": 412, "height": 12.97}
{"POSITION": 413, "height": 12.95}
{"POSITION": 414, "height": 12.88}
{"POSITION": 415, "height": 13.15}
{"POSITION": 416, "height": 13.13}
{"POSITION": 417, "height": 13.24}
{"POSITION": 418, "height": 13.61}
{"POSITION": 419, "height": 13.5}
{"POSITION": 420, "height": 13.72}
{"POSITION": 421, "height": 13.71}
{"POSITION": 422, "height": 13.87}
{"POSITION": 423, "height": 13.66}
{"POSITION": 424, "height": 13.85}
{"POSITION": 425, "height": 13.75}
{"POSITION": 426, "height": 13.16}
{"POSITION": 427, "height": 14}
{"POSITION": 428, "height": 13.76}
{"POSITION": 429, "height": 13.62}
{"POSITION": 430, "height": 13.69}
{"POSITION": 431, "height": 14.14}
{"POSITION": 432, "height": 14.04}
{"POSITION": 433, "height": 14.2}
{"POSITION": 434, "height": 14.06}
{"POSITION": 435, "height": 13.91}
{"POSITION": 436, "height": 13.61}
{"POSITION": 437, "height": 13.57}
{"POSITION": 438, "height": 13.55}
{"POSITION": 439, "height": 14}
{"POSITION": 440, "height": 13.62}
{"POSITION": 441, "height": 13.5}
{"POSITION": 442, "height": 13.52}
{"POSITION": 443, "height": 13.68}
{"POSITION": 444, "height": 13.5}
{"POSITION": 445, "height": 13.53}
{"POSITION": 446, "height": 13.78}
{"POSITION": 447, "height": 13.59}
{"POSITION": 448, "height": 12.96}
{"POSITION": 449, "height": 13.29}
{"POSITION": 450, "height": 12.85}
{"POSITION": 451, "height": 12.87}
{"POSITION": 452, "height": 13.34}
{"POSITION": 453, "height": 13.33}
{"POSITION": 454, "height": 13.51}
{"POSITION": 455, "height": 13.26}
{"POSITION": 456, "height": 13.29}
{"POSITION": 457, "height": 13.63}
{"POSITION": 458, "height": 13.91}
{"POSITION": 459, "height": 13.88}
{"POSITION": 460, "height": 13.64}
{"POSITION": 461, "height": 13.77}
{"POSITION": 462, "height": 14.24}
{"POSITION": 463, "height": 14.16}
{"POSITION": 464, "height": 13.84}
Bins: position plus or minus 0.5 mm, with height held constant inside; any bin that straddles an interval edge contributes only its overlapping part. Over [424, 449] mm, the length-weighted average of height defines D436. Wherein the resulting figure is 13.7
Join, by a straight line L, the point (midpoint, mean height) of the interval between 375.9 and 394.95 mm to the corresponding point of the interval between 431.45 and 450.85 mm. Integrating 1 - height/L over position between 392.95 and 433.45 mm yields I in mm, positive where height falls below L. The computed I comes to 2.2 mm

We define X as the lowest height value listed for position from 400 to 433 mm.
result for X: 12.88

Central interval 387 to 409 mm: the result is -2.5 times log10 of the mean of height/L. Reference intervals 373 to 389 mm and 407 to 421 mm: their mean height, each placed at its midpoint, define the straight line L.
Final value -0.09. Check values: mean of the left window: 15.4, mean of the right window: 13.2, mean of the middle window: 15.6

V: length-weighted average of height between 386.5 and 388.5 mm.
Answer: 17.2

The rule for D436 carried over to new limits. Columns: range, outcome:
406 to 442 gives 13.5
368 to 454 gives 14.3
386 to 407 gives 15.9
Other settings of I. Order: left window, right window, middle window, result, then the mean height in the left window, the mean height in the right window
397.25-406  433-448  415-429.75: 0.6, 14.7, 13.7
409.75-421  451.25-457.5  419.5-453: -0.8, 13.2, 13.4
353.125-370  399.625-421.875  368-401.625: -4.2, 14.1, 13.6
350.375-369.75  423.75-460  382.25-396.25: -2.9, 14.1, 13.6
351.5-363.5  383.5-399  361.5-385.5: 1.4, 14.2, 16.8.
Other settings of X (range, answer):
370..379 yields 13.95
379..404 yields 14.2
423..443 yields 13.16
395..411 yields 12.91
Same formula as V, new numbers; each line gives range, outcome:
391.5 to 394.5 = 17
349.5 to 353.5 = 14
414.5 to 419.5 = 13.3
